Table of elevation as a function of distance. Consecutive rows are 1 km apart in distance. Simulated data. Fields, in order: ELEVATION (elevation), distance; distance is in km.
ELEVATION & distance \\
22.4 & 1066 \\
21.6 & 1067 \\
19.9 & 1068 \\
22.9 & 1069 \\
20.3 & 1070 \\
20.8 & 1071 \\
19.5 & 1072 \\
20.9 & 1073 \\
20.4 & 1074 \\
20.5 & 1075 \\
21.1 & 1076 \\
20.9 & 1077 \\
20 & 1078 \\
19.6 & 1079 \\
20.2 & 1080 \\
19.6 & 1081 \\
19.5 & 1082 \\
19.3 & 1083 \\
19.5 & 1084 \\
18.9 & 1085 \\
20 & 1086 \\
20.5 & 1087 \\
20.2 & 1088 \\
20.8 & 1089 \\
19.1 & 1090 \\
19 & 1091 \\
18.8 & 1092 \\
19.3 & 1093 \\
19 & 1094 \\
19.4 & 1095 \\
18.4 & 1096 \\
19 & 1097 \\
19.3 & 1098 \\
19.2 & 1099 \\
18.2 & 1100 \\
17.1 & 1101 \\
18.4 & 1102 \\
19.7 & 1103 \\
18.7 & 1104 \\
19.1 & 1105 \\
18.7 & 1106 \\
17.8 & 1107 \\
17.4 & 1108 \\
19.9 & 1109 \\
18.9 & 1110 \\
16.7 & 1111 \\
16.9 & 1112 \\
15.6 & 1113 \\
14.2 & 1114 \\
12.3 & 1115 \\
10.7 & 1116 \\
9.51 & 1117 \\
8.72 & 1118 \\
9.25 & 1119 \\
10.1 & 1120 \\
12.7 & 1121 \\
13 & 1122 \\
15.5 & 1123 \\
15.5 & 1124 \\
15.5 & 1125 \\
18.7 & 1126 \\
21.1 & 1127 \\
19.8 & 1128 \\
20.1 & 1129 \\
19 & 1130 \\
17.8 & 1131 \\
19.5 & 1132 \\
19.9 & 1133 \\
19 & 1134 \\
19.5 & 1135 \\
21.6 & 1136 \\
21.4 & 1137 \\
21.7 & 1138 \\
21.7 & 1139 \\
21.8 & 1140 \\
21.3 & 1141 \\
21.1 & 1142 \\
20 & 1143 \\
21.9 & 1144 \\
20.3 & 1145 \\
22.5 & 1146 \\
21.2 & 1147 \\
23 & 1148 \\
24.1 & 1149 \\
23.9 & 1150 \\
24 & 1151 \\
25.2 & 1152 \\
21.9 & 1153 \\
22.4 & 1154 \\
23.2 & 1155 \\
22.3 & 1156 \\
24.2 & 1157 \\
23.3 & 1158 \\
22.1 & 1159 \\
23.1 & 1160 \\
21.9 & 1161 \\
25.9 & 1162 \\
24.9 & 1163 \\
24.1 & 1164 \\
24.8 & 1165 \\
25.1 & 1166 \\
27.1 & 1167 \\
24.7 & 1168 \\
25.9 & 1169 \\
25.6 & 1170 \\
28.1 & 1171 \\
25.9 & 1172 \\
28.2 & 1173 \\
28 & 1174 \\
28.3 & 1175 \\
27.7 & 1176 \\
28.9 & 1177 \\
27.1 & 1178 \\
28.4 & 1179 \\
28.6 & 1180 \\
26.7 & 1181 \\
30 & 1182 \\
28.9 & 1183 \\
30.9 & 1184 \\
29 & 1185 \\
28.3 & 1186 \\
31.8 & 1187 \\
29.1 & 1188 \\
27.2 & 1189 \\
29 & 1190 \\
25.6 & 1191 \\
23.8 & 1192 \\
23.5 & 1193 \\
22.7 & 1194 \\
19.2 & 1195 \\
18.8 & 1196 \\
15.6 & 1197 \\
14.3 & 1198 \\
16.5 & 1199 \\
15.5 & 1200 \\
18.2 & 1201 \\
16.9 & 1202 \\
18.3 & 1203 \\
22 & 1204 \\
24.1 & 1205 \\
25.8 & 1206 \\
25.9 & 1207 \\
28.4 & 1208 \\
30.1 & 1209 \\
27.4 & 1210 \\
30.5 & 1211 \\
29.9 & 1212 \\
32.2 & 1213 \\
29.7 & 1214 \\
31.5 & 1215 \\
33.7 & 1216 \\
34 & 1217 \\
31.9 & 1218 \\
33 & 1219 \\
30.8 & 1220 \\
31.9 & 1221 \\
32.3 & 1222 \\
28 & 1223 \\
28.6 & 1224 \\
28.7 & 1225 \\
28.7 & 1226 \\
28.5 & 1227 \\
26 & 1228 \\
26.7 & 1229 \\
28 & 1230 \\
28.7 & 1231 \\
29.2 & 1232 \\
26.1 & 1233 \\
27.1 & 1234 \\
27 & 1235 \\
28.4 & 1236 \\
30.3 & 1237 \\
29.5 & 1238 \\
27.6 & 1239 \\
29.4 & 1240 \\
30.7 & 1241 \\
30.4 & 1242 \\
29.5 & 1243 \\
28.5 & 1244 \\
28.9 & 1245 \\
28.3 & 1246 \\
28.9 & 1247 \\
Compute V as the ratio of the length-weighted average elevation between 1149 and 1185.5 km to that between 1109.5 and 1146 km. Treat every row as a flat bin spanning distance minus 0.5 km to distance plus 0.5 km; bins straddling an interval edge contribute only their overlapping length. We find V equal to 1.49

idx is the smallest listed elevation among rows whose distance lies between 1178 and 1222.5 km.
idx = 14.3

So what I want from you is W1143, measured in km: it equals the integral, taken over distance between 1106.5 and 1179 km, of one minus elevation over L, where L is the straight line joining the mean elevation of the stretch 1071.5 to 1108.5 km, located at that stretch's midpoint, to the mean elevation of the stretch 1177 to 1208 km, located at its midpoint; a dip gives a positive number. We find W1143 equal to 3.9 km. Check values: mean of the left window 19.4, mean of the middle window 20.8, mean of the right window 24.2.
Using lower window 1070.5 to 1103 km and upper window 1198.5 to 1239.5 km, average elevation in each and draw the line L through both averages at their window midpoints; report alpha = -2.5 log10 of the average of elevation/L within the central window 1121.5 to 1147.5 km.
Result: 0.15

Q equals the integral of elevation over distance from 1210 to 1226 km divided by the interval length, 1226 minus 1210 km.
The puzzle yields 30.9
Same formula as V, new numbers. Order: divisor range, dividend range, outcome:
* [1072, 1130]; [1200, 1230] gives 1.57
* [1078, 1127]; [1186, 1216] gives 1.41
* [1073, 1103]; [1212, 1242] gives 1.52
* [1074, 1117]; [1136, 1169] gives 1.24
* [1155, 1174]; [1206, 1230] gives 1.20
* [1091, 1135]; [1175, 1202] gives 1.46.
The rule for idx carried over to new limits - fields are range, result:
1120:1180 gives 10.1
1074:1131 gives 8.72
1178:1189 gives 26.7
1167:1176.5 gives 24.7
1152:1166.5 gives 21.9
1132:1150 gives 19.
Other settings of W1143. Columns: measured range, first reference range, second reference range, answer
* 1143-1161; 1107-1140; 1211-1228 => -1.6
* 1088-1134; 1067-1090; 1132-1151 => 8.3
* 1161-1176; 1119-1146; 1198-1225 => -2.4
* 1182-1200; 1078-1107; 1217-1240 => 1.4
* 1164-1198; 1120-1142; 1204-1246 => -2.9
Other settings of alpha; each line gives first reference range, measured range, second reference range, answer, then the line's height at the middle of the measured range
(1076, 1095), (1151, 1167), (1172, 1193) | 0.102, 26.1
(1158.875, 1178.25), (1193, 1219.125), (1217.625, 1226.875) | 0.179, 29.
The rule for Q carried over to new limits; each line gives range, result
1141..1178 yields 24.3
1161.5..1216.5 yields 25.8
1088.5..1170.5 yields 19.7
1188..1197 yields 23.6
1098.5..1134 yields 16.5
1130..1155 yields 21.5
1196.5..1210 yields 21.1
